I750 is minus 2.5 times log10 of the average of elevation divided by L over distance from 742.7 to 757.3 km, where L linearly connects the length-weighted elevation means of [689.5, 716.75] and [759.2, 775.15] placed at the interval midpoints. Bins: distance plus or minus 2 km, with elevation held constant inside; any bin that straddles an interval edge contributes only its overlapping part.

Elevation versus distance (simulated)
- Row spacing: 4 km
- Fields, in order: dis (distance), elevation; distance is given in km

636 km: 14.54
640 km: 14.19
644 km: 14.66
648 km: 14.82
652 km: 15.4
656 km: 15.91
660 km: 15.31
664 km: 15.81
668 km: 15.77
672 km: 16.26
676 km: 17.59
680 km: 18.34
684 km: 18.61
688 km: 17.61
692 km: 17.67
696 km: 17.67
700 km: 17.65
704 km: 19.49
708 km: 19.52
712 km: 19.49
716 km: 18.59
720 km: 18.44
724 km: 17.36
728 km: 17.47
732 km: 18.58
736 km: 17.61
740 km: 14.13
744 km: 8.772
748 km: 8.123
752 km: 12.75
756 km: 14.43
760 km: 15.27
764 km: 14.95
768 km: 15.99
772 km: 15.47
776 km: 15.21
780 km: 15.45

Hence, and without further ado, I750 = 0.425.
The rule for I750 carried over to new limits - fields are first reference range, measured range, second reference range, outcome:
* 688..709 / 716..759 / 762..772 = 0.123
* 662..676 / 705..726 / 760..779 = -0.183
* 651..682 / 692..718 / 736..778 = -0.222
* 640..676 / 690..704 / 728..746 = -0.171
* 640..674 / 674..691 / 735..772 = -0.205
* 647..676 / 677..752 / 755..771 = -0.090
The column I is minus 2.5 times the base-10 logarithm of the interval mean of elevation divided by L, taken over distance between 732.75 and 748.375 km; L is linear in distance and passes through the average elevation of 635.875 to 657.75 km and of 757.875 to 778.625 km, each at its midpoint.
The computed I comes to 0.17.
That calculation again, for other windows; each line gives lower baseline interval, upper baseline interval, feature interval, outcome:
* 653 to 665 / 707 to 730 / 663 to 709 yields -0.05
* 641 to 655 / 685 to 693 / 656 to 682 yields 0.00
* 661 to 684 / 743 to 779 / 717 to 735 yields -0.20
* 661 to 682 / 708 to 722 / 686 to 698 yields 0.01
